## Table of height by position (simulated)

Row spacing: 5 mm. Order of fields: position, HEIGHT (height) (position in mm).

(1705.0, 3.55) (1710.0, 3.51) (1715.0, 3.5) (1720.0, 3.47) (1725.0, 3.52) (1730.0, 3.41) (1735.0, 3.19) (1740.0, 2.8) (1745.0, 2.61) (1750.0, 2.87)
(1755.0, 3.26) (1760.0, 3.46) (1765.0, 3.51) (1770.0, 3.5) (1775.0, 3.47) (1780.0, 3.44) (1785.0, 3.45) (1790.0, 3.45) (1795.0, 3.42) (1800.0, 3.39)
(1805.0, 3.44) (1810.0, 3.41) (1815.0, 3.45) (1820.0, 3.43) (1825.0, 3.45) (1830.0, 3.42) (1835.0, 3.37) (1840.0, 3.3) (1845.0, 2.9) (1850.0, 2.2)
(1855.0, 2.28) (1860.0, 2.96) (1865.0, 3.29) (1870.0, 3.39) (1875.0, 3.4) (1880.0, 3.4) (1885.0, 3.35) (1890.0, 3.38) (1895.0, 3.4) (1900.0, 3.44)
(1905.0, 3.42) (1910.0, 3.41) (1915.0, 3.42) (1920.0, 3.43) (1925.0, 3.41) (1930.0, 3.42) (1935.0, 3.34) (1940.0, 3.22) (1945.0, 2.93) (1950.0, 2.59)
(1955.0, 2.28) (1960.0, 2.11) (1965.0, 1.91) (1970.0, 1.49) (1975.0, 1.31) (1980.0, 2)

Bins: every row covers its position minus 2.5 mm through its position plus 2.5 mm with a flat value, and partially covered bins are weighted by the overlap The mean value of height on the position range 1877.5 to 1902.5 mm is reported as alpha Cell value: 3.39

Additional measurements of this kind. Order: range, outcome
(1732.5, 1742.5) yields 3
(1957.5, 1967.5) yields 2.01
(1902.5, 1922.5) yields 3.42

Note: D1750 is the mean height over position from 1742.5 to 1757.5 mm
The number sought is 2.91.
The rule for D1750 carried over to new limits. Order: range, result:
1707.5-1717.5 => 3.5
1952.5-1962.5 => 2.19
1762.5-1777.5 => 3.49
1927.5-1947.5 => 3.23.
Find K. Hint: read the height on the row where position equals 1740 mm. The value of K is 2.8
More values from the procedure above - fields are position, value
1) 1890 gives 3.38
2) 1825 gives 3.45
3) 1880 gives 3.4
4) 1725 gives 3.52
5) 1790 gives 3.45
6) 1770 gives 3.5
